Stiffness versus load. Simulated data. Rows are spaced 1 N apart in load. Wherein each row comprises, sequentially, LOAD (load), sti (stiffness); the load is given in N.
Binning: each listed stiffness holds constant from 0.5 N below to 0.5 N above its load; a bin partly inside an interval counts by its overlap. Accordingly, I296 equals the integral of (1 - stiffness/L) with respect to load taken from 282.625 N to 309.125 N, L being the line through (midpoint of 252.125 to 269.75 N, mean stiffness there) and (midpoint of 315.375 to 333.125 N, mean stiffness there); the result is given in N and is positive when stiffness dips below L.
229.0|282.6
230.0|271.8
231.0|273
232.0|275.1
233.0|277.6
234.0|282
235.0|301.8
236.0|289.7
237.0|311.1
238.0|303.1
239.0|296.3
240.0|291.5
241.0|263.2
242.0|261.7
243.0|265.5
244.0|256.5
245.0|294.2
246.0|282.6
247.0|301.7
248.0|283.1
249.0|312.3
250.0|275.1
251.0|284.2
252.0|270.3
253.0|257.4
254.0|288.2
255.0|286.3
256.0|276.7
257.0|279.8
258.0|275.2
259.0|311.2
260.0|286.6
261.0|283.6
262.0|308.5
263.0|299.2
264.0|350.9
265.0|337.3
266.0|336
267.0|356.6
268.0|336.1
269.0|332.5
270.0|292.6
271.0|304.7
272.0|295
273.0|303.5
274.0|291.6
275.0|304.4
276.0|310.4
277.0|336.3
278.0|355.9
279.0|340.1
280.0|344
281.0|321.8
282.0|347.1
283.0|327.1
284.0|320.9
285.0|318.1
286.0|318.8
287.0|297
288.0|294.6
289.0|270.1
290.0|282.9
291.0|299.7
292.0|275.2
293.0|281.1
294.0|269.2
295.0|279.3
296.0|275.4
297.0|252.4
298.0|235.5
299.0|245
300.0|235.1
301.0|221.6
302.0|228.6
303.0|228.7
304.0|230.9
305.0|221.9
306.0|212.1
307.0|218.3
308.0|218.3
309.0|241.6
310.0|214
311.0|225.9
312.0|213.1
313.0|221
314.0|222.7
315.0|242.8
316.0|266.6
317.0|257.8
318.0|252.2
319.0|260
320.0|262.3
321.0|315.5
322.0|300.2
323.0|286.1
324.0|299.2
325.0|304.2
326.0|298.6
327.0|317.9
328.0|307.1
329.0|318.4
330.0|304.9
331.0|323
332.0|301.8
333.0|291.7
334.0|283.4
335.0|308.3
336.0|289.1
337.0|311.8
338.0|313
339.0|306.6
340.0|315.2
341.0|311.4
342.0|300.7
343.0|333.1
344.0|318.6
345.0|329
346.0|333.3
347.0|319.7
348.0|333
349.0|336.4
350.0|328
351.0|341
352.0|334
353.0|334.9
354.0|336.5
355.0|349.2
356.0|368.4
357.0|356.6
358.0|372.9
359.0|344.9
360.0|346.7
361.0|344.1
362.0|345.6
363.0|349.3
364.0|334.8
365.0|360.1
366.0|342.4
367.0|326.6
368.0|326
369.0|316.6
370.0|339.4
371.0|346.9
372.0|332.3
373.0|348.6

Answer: 3.1 N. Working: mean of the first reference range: 305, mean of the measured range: 263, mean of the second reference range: 292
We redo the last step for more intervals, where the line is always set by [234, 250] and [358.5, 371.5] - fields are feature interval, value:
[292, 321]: 6.7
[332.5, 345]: 0.8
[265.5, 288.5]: -1.4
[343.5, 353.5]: 0.1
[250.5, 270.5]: -0.5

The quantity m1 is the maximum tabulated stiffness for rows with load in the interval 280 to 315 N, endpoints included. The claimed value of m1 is 347.1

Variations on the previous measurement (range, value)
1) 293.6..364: 372.9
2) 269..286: 355.9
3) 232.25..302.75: 356.6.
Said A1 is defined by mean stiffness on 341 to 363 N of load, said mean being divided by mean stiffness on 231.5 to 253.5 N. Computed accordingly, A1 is 1.2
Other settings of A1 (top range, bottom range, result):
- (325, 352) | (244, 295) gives 1.04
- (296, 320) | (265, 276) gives 0.74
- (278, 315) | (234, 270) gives 0.90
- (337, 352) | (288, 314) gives 1.32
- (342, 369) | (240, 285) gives 1.12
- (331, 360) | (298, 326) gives 1.32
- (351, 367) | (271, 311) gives 1.25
